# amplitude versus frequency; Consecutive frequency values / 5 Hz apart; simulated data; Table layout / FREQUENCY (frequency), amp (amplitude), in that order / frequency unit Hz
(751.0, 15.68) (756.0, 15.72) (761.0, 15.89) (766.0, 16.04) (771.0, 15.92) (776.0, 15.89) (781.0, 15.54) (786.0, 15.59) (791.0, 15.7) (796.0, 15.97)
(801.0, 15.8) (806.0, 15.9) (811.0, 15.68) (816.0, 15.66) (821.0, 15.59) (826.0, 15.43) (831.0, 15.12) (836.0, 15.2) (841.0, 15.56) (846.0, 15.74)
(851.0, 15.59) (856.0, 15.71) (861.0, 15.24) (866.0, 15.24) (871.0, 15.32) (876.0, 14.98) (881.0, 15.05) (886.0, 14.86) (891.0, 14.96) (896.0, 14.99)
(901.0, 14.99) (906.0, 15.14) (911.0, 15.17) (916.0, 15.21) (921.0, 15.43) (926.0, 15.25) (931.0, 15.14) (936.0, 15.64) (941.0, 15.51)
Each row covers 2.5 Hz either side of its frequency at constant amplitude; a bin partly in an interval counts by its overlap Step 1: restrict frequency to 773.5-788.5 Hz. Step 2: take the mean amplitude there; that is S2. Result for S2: 15.7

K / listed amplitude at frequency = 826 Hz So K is 15.43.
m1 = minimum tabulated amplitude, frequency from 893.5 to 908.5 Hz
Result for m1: 14.99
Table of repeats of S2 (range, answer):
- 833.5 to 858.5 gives 15.6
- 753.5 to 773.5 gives 15.9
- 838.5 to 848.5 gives 15.7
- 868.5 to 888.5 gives 15.1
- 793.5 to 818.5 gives 15.8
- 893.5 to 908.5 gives 15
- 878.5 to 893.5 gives 15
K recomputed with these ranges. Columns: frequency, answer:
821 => 15.59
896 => 14.99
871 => 15.32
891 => 14.96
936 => 15.64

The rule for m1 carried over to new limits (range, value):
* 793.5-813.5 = 15.68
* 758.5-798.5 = 15.54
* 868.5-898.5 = 14.86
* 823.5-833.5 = 15.12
